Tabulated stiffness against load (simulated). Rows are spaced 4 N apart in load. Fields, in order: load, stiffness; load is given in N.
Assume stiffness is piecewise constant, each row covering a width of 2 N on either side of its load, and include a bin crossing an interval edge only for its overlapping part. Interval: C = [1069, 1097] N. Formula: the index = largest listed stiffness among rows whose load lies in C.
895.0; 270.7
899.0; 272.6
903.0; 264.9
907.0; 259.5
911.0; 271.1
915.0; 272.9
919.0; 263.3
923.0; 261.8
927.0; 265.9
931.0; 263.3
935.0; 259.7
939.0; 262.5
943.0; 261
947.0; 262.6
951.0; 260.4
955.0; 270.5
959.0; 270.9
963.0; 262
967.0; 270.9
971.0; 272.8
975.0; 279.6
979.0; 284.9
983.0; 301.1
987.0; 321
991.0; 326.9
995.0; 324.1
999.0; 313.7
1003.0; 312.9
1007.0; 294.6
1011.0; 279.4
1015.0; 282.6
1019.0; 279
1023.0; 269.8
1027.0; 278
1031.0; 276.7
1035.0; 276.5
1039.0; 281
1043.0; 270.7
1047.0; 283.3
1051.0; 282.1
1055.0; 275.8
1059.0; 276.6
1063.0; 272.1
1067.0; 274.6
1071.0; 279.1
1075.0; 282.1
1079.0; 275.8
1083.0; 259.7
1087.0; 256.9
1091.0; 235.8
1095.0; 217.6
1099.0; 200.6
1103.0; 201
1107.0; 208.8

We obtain 282.1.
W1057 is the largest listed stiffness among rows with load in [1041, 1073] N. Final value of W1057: 283.3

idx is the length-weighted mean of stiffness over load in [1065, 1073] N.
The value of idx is 277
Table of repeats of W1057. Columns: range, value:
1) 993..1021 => 324.1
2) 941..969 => 270.9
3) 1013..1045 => 282.6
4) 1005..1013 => 294.6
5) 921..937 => 265.9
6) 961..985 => 301.1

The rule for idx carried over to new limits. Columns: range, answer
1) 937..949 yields 262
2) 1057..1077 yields 277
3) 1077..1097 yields 249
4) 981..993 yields 316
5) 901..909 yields 262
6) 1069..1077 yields 281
